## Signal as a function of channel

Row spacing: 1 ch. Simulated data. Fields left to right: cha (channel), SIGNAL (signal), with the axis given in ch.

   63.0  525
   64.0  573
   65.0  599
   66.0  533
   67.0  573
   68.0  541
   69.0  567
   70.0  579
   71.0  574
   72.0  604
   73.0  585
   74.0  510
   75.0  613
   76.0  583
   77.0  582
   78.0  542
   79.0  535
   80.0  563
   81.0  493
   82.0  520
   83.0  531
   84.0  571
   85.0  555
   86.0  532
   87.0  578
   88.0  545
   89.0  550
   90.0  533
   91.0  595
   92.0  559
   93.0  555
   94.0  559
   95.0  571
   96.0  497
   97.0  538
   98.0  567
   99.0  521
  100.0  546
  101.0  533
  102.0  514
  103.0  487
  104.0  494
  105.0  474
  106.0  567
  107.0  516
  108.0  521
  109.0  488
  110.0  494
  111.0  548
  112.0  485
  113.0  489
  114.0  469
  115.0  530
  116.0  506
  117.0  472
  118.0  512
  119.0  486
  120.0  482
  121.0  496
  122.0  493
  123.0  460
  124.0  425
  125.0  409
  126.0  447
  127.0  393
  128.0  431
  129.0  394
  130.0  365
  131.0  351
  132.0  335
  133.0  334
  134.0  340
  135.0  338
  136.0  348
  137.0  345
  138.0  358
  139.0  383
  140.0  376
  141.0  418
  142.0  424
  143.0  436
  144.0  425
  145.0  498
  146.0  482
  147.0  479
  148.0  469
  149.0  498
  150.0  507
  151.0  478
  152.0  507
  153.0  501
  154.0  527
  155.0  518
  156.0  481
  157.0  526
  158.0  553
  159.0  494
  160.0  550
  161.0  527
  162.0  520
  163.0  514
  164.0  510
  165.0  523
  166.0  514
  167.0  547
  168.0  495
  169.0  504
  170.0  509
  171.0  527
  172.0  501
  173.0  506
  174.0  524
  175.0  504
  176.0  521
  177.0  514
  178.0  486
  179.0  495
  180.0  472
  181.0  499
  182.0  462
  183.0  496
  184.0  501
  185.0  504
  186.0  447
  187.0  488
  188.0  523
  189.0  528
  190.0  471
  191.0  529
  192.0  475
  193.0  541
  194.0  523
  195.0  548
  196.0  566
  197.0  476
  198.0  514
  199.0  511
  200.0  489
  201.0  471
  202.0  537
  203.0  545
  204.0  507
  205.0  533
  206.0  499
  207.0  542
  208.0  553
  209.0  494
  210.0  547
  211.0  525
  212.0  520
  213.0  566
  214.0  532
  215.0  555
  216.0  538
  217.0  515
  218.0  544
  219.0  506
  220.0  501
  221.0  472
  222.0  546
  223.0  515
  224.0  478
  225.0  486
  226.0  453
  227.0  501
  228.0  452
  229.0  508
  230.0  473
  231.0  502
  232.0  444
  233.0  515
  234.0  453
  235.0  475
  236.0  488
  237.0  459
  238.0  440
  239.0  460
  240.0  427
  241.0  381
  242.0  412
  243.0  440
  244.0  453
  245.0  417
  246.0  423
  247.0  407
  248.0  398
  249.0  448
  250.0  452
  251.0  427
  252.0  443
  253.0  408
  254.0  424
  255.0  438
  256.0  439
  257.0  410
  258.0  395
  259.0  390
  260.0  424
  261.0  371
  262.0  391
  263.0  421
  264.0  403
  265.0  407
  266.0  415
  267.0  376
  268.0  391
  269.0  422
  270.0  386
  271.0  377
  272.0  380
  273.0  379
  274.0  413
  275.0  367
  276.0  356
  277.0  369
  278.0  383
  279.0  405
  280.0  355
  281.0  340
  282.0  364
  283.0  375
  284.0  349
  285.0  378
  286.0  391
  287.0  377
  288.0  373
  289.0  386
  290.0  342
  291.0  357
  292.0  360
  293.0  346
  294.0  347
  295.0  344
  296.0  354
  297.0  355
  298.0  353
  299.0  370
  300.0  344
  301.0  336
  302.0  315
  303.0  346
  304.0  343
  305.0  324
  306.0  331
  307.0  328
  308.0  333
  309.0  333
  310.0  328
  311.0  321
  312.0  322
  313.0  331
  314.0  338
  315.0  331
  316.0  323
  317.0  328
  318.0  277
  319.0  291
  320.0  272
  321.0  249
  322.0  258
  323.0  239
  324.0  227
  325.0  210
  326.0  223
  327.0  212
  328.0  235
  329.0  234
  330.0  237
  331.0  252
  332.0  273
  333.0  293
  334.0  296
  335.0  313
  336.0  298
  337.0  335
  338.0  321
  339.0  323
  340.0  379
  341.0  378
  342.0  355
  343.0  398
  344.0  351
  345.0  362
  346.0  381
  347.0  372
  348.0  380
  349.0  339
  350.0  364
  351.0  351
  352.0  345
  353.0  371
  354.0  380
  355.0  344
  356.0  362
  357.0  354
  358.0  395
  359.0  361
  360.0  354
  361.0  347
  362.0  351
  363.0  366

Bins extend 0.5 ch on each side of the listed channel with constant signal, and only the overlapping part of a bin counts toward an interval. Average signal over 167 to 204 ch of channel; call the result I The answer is 506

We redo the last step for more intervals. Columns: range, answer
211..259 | 467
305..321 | 317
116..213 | 481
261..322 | 354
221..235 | 486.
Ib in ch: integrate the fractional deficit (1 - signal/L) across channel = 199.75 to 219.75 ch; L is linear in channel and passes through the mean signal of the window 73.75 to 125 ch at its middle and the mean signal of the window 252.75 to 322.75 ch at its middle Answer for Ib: -4.6 ch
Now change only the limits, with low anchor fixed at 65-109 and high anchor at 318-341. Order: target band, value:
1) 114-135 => 3.1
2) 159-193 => -4.5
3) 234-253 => -3.3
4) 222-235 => -3.2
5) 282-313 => -3.9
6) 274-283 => -1.1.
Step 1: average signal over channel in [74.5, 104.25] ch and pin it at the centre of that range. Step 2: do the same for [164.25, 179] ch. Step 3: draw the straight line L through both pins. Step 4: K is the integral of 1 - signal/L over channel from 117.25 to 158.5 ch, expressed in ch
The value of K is 6.7 ch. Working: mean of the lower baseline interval 546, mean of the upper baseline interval 512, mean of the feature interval 440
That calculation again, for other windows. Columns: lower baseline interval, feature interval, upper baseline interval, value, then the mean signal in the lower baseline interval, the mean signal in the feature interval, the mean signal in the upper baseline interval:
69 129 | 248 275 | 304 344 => -3.5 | 521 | 408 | 300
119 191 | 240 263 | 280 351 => -2.2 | 468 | 418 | 325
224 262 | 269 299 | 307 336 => -0.9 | 441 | 369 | 282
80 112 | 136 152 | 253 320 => 1.7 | 534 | 438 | 364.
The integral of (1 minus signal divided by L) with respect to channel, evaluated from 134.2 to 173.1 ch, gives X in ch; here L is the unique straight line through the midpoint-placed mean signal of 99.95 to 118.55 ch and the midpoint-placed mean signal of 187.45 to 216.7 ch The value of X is 2.9 ch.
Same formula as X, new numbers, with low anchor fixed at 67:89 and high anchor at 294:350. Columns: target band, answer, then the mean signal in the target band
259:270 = -0.8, 401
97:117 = 0.6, 513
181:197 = -2.1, 506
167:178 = -1.1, 511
